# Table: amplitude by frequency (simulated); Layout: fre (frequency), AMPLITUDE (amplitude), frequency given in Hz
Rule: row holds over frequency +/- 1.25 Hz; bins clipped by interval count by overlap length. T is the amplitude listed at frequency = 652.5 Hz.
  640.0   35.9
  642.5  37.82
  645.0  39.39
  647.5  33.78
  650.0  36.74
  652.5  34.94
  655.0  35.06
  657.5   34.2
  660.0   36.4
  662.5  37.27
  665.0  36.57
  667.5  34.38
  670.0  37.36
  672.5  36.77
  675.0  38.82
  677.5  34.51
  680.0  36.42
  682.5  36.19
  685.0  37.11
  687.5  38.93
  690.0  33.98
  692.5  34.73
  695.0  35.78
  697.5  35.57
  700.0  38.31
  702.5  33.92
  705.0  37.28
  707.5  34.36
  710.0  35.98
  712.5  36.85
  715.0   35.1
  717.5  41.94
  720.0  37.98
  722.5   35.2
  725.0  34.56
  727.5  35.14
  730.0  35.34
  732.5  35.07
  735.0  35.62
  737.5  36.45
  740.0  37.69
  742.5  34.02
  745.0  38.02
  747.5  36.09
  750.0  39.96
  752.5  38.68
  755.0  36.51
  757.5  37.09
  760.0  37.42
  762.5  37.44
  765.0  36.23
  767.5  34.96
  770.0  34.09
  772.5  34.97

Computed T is 34.94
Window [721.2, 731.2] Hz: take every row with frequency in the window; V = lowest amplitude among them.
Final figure 34.56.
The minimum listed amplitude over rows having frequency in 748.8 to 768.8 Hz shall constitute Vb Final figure 34.96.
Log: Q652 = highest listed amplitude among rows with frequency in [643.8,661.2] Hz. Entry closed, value 39.39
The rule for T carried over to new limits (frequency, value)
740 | 37.69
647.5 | 33.78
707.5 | 34.36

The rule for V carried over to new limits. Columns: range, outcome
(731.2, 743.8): 34.02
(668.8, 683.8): 34.51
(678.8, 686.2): 36.19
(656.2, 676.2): 34.2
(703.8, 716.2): 34.36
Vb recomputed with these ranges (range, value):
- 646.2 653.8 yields 33.78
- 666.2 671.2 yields 34.38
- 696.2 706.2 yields 33.92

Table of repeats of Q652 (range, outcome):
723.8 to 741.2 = 37.69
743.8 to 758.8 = 39.96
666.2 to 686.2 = 38.82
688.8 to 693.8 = 34.73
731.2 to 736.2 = 35.62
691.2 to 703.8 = 38.31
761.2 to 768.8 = 37.44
